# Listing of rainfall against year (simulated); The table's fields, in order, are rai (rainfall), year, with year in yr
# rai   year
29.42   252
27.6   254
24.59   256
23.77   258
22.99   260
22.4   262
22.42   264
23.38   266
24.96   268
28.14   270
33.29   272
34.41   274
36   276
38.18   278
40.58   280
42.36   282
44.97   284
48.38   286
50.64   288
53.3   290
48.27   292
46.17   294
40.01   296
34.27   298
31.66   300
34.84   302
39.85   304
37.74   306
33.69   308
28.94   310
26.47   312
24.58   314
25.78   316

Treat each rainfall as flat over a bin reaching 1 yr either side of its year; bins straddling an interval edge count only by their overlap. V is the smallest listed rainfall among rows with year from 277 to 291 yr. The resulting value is 38.18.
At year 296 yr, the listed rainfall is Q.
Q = 40.01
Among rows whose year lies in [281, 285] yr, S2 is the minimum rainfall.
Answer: 42.36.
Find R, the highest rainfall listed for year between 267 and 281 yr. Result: 40.58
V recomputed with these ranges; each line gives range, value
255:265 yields 22.4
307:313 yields 26.47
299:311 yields 28.94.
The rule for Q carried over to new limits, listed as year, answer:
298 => 34.27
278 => 38.18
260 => 22.99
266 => 23.38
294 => 46.17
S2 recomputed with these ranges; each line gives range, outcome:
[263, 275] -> 22.42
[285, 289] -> 48.38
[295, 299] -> 34.27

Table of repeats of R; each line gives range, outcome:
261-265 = 22.42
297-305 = 39.85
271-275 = 34.41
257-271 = 28.14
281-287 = 48.38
